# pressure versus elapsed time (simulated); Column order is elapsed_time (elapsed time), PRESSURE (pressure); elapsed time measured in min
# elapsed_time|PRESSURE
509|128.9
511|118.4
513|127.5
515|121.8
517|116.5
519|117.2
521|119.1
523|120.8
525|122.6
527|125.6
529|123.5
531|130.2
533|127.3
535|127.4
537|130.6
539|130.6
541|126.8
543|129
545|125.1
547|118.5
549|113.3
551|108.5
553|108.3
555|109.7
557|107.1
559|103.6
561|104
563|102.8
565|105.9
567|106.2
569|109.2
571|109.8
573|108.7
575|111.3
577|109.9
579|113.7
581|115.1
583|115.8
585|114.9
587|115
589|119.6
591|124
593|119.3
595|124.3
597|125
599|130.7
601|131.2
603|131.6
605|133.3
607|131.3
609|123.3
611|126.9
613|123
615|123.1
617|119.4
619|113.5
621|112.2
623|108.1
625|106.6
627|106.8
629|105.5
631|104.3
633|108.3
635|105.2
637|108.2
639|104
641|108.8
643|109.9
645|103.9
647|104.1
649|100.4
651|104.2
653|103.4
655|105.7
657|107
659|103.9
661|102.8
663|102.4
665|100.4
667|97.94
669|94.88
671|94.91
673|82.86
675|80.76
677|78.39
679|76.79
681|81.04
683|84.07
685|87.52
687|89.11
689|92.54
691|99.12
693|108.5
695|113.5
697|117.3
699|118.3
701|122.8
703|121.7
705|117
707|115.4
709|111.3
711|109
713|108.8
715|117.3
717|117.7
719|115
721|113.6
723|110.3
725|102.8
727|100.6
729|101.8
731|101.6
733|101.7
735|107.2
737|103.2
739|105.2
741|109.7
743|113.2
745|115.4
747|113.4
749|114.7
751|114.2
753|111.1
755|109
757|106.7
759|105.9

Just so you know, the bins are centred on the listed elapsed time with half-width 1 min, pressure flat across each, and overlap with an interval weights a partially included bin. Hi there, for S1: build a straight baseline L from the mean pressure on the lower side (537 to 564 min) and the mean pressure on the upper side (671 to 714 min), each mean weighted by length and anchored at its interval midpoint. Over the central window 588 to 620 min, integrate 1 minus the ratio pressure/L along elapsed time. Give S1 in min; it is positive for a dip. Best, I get -4.5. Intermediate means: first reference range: 115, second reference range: 101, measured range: 125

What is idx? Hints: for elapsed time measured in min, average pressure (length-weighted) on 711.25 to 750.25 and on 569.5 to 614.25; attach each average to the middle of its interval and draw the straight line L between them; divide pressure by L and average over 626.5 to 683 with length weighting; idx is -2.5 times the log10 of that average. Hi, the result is 0.17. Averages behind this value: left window 121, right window 109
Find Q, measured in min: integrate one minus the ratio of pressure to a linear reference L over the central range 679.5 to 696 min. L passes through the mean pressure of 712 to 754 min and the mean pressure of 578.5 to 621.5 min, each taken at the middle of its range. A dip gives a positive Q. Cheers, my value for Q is 2.9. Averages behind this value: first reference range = 122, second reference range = 109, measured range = 93.9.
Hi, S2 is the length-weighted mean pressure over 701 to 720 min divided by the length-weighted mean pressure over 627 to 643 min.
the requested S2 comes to 1.1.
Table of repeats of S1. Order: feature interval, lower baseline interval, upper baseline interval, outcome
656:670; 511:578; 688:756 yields 1.4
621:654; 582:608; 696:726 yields 4.0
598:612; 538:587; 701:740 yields -2.2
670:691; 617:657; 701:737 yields 4.5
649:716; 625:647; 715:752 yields 3.9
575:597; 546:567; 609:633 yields -1.3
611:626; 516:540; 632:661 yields -0.8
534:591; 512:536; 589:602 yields 4.5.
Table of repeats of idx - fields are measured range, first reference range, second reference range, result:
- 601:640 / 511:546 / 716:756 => 0.02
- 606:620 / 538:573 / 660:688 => -0.21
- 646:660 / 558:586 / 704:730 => 0.06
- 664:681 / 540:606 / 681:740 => 0.24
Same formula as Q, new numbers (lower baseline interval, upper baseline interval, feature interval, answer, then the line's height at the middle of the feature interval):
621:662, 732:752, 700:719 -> -1.25 min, 108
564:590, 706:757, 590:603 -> -1.70 min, 112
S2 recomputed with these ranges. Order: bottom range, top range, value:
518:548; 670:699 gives 0.74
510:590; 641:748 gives 0.89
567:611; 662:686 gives 0.74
